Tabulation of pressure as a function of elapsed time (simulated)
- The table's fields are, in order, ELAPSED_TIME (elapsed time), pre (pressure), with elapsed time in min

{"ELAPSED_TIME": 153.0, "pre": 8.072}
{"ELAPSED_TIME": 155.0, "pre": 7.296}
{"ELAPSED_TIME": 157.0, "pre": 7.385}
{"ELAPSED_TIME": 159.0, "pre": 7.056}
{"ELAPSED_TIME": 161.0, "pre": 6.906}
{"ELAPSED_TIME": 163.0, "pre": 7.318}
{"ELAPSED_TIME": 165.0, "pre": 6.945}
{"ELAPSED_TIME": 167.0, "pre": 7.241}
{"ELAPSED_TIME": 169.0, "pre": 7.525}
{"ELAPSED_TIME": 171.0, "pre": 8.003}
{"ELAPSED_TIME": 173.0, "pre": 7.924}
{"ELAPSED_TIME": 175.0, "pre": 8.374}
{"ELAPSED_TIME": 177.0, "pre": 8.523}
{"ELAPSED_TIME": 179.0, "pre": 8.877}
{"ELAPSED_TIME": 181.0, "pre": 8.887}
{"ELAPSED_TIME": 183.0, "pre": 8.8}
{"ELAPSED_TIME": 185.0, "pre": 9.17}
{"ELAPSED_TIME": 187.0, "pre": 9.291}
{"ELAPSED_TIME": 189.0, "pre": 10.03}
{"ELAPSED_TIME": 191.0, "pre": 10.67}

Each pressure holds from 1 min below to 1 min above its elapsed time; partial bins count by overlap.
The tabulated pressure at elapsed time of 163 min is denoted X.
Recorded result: 7.318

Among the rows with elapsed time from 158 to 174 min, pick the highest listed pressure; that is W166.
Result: 8.003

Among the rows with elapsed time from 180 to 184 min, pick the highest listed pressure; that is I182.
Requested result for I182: 8.887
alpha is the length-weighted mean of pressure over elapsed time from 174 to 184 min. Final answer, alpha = 8.69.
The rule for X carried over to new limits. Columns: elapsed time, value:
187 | 9.291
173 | 7.924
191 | 10.67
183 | 8.8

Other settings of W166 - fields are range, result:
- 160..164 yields 7.318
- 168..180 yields 8.877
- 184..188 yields 9.291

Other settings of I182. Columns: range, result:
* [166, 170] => 7.525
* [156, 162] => 7.385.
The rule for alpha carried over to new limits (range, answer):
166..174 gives 7.67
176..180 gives 8.7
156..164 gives 7.17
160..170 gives 7.19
